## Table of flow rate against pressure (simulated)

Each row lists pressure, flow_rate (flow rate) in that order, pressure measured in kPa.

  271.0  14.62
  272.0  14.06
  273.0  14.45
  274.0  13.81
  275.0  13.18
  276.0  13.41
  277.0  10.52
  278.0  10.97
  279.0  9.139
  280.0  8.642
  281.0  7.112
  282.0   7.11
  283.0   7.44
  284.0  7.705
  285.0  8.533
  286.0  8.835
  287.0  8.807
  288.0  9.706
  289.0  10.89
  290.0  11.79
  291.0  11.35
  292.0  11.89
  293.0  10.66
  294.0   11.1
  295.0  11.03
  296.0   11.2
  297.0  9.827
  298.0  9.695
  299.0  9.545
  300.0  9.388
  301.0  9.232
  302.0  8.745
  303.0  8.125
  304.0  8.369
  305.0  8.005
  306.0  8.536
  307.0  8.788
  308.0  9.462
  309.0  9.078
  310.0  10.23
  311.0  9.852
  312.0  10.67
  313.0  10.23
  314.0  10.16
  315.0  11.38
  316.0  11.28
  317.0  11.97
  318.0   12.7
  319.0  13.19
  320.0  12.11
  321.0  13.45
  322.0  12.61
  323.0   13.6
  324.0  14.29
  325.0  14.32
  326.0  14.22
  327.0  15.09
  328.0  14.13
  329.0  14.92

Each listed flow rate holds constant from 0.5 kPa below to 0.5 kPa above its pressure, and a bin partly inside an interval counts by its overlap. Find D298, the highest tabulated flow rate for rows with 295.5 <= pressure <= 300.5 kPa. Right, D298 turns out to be 11.2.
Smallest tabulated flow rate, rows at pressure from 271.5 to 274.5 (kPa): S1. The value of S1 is 13.81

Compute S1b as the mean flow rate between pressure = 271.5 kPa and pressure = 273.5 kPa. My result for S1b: 14.3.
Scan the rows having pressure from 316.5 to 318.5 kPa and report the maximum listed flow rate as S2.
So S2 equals 12.7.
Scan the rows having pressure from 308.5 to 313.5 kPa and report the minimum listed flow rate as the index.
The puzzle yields 9.078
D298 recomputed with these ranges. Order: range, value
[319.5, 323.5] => 13.6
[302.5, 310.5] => 10.23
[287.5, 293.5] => 11.89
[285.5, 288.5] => 9.706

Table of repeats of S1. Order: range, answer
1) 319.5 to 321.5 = 12.11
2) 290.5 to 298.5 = 9.695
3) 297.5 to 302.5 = 8.745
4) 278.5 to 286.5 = 7.11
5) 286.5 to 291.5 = 8.807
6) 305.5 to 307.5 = 8.536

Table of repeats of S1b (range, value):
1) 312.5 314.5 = 10.2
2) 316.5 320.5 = 12.5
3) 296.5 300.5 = 9.61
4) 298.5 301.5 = 9.39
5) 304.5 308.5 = 8.7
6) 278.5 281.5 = 8.3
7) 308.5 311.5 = 9.72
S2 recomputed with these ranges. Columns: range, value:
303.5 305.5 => 8.369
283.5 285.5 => 8.533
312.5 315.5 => 11.38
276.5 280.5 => 10.97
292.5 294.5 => 11.1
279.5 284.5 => 8.642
